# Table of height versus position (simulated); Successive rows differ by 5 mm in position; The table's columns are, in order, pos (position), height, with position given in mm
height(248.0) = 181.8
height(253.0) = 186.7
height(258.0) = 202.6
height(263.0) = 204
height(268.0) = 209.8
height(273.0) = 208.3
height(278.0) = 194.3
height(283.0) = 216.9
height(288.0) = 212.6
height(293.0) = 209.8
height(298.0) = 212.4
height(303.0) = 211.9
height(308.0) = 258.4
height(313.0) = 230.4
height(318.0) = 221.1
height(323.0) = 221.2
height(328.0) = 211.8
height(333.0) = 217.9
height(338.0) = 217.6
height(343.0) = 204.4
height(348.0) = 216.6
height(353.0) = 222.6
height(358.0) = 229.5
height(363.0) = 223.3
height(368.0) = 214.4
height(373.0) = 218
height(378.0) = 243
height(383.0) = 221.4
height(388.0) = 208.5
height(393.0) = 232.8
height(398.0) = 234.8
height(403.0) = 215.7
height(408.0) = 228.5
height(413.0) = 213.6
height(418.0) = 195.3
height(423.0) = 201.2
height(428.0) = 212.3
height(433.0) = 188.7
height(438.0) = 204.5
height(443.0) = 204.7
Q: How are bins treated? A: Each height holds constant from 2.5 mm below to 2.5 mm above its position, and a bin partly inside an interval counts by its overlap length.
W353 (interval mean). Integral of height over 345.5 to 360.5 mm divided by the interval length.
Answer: 223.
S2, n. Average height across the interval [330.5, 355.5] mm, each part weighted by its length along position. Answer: 216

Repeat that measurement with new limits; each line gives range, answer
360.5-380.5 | 225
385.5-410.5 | 224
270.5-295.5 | 208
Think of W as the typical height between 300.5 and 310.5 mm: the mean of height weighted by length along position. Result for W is 235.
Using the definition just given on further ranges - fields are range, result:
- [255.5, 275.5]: 206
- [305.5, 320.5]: 237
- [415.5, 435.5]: 199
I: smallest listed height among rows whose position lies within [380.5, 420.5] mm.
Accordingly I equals 195.3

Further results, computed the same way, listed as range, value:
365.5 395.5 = 208.5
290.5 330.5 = 209.8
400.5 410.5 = 215.7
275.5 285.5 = 194.3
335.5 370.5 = 204.4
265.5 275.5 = 208.3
